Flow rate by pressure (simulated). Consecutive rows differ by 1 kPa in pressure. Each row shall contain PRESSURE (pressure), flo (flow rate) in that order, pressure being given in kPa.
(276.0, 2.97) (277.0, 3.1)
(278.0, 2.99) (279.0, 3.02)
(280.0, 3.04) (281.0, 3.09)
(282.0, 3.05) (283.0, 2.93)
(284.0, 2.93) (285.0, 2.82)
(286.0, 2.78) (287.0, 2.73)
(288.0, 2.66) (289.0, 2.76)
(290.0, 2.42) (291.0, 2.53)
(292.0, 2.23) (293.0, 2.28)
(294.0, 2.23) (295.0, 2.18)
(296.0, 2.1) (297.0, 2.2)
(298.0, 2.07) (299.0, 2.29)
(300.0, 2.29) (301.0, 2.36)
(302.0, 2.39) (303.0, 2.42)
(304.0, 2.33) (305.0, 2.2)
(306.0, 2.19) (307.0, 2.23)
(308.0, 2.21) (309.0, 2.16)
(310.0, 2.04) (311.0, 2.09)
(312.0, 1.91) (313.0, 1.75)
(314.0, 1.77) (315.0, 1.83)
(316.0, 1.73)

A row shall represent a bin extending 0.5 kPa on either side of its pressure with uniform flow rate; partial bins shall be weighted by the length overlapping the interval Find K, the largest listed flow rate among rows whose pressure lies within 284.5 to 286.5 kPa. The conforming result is 2.82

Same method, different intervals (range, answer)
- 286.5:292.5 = 2.76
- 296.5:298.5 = 2.2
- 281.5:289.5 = 3.05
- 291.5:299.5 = 2.29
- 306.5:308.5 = 2.23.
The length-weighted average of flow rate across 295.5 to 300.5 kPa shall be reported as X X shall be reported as 2.19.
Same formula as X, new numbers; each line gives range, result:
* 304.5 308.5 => 2.21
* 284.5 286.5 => 2.8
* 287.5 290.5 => 2.61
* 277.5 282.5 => 3.04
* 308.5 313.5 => 1.99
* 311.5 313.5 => 1.83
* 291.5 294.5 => 2.25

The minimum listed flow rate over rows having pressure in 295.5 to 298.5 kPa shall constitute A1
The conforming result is 2.07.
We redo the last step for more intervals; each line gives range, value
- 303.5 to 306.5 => 2.19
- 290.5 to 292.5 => 2.23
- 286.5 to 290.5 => 2.42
